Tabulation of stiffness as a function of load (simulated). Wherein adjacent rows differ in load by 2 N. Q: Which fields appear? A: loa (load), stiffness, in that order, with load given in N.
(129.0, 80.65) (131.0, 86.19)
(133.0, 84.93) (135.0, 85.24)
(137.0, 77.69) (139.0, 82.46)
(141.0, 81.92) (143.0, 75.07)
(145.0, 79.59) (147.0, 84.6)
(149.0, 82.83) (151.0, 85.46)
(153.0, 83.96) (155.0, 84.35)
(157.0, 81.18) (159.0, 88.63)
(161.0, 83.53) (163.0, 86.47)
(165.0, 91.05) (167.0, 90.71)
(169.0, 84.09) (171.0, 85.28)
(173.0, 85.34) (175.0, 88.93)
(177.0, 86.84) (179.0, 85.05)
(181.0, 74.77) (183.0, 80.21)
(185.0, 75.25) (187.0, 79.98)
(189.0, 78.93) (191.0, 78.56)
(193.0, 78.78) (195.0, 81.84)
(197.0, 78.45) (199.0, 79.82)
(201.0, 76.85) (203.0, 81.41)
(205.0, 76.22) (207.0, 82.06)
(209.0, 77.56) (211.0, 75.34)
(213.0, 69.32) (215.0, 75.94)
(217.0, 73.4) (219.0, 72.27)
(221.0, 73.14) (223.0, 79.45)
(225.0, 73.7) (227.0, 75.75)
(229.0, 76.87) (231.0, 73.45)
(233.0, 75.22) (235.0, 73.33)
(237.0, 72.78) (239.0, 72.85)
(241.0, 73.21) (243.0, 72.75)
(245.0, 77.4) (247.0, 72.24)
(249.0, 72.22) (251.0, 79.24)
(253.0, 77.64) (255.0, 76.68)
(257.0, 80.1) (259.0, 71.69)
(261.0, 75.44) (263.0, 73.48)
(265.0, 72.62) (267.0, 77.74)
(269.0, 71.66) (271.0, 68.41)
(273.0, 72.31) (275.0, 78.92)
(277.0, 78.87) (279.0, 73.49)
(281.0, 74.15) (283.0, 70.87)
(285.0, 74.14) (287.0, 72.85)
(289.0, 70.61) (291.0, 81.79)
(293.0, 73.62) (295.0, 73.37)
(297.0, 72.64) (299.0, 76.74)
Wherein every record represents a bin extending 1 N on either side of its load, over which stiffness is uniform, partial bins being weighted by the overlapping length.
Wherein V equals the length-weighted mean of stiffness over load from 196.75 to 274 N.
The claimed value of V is 75.1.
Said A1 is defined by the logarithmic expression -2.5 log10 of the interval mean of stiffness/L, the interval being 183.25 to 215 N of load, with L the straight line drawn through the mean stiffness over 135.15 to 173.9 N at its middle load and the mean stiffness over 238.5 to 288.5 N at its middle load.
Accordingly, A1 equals 0.03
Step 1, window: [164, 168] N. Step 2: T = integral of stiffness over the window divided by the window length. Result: 90.9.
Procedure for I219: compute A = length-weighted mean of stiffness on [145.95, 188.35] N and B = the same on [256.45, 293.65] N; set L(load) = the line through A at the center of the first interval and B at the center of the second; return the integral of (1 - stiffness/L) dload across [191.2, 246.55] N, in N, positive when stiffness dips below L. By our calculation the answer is 2.5 N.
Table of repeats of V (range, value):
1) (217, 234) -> 74.9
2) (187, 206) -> 79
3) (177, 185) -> 80.3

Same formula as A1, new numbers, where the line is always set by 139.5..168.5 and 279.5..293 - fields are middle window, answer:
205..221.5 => 0.065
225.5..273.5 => 0.035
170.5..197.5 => 0.008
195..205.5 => 0.023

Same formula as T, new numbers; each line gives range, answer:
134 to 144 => 80.5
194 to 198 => 80.1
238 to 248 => 73.7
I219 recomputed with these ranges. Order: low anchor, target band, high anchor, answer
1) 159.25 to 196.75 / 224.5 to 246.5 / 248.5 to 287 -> 1.0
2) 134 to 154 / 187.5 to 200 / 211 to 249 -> -0.3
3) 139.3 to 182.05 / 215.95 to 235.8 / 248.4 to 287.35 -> 0.9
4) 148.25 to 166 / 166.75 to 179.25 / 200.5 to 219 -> -0.6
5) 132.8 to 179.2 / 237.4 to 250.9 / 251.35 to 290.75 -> 0.5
